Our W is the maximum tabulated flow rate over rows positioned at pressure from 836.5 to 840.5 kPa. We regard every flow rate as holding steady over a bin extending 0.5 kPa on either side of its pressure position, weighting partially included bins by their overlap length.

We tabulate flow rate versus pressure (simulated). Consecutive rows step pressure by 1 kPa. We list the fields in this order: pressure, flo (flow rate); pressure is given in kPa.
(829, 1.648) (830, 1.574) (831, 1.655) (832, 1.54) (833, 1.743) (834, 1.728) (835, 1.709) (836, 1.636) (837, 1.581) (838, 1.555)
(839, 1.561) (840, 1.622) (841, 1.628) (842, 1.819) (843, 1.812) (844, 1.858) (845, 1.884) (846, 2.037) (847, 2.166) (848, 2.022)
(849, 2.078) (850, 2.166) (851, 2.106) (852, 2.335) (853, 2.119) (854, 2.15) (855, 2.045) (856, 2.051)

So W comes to 1.622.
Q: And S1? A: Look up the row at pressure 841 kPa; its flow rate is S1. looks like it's 1.628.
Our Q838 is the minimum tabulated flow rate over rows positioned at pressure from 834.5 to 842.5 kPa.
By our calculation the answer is 1.555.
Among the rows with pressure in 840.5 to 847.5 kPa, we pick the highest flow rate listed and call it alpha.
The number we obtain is 2.166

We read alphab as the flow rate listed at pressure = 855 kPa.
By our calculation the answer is 2.045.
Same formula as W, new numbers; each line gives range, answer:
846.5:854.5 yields 2.335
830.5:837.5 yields 1.743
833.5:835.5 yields 1.728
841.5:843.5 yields 1.819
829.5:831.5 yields 1.655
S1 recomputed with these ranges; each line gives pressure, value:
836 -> 1.636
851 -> 2.106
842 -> 1.819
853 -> 2.119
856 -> 2.051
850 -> 2.166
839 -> 1.561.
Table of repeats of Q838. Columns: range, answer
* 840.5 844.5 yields 1.628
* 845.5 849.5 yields 2.022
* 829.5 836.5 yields 1.54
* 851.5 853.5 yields 2.119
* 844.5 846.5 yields 1.884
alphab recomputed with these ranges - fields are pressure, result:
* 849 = 2.078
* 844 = 1.858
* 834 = 1.728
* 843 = 1.812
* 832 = 1.54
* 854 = 2.15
